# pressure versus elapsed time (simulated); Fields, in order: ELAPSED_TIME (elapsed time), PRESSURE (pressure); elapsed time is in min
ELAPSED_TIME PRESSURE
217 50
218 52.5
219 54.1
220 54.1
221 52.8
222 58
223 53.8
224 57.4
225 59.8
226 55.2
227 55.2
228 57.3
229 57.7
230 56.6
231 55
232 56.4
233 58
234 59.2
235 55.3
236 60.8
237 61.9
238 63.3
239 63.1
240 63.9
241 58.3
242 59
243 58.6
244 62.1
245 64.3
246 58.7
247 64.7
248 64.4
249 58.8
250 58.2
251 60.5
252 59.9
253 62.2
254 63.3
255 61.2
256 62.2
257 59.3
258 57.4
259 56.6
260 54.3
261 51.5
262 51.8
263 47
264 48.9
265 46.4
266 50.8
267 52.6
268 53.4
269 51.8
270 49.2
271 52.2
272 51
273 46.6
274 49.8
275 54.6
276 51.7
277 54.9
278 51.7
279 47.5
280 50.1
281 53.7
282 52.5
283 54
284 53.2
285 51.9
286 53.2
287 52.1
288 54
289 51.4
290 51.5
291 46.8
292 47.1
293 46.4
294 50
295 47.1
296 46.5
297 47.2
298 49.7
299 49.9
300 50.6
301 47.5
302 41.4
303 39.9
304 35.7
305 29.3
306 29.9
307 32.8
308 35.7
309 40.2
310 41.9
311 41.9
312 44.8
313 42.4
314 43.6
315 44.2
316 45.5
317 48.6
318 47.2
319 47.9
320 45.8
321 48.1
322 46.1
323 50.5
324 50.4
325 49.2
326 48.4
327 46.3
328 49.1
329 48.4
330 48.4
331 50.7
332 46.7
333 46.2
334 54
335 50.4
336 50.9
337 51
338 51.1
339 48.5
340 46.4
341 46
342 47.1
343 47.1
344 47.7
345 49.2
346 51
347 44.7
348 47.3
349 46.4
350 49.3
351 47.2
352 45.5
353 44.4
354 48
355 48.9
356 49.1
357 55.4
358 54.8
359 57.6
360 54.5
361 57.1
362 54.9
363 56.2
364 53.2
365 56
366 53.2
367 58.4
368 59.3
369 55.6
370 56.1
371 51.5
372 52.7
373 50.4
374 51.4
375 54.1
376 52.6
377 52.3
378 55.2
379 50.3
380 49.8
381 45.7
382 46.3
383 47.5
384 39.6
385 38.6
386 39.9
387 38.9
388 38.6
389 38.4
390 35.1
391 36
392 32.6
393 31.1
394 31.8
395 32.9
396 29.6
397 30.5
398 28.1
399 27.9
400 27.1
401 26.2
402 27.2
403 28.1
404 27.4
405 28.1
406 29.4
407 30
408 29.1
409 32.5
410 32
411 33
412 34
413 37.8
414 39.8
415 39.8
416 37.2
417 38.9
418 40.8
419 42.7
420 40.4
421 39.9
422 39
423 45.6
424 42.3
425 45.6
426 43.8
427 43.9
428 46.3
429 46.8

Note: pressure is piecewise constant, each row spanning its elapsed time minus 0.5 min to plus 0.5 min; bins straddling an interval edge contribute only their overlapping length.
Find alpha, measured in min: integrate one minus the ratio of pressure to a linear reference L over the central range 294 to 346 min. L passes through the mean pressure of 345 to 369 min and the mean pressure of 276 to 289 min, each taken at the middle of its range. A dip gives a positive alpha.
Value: 6.2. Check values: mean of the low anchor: 52.3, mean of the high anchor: 51.9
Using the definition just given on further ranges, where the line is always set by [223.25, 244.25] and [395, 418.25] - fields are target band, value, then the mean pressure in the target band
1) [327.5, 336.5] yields -1.2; 49.4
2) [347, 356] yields -1.5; 47.1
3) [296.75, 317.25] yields 2.3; 41.9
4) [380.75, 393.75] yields -1.5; 38.8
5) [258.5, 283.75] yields 0.7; 51.4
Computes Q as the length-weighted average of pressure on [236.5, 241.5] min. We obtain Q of 62.1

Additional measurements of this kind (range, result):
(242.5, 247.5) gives 61.7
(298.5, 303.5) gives 45.9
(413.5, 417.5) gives 38.9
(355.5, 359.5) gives 54.2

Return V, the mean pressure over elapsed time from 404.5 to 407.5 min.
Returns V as 29.2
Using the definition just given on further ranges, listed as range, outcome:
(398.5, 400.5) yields 27.5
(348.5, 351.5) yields 47.6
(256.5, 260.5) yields 56.9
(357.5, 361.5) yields 56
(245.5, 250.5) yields 61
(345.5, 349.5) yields 47.4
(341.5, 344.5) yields 47.3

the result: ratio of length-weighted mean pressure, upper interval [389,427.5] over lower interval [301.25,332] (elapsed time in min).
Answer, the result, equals 0.79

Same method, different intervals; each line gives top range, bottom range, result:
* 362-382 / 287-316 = 1.21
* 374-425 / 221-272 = 0.66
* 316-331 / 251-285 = 0.90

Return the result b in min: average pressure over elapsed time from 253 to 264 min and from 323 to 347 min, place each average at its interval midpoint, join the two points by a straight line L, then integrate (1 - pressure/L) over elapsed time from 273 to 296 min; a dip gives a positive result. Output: 1.2 min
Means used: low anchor 56.4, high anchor 48.8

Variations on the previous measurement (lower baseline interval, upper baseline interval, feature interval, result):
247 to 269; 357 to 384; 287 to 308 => 4.0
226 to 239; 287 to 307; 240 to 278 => -2.2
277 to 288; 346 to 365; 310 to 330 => 1.9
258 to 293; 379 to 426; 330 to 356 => -3.0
